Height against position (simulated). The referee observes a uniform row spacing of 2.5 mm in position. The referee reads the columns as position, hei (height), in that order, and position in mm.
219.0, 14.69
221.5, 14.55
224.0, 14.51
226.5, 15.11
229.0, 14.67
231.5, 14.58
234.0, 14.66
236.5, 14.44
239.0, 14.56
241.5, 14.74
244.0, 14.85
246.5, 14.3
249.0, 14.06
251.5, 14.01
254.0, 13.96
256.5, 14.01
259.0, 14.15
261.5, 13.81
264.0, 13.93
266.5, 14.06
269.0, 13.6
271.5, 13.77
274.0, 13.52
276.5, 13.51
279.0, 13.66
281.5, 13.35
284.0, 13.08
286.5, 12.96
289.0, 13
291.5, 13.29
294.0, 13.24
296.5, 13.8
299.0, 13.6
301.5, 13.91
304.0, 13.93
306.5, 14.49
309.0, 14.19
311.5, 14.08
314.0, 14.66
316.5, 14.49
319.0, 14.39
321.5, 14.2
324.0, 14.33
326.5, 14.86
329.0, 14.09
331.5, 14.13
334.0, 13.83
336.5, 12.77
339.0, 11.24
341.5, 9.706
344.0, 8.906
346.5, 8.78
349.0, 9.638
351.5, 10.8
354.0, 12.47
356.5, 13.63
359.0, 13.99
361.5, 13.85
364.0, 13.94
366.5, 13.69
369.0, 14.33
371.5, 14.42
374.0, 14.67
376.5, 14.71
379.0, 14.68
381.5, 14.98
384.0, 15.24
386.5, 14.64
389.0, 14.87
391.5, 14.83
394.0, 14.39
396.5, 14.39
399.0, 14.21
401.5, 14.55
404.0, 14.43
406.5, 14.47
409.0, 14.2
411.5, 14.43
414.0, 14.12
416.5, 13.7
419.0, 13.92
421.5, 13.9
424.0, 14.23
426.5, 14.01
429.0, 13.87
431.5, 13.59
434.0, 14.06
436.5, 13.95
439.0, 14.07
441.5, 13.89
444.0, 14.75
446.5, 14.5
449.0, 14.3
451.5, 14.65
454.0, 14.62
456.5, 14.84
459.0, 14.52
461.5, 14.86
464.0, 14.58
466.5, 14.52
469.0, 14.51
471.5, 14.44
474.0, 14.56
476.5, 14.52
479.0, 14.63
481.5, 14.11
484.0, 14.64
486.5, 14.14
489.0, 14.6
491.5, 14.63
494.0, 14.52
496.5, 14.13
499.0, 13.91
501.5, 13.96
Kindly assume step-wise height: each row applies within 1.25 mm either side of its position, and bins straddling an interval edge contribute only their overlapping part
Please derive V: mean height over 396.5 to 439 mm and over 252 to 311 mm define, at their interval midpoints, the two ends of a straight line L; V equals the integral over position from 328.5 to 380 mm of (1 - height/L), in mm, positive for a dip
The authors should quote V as 4.3 mm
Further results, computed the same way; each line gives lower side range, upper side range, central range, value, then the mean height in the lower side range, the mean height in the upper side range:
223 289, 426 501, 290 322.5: 0.3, 14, 14.4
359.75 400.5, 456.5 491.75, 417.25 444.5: 1.0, 14.5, 14.5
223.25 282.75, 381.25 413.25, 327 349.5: 4.3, 14.2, 14.6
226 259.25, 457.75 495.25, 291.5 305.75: 0.8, 14.4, 14.5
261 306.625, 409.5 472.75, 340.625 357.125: 4.1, 13.6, 14.3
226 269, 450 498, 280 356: 7.2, 14.3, 14.5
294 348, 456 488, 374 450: -1.8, 13.2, 14.5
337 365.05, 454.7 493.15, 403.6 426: -1.8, 11.6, 14.5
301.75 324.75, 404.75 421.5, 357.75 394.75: -0.8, 14.3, 14.1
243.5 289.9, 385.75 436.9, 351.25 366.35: 0.8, 13.8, 14.2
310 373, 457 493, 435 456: -0.2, 13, 14.5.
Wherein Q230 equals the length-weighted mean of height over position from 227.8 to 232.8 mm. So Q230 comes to 14.6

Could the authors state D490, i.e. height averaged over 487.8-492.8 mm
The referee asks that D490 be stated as 14.6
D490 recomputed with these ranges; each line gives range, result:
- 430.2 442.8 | 13.9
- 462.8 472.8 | 14.5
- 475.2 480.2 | 14.6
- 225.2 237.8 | 14.7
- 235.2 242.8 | 14.6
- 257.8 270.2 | 13.9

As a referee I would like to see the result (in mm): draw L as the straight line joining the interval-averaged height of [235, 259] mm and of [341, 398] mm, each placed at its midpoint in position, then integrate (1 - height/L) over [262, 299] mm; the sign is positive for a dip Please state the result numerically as 1.5 mm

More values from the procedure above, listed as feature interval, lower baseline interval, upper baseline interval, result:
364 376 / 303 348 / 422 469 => -0.61 mm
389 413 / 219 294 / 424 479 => -0.30 mm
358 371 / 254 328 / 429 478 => 0.11 mm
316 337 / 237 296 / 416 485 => -0.27 mm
